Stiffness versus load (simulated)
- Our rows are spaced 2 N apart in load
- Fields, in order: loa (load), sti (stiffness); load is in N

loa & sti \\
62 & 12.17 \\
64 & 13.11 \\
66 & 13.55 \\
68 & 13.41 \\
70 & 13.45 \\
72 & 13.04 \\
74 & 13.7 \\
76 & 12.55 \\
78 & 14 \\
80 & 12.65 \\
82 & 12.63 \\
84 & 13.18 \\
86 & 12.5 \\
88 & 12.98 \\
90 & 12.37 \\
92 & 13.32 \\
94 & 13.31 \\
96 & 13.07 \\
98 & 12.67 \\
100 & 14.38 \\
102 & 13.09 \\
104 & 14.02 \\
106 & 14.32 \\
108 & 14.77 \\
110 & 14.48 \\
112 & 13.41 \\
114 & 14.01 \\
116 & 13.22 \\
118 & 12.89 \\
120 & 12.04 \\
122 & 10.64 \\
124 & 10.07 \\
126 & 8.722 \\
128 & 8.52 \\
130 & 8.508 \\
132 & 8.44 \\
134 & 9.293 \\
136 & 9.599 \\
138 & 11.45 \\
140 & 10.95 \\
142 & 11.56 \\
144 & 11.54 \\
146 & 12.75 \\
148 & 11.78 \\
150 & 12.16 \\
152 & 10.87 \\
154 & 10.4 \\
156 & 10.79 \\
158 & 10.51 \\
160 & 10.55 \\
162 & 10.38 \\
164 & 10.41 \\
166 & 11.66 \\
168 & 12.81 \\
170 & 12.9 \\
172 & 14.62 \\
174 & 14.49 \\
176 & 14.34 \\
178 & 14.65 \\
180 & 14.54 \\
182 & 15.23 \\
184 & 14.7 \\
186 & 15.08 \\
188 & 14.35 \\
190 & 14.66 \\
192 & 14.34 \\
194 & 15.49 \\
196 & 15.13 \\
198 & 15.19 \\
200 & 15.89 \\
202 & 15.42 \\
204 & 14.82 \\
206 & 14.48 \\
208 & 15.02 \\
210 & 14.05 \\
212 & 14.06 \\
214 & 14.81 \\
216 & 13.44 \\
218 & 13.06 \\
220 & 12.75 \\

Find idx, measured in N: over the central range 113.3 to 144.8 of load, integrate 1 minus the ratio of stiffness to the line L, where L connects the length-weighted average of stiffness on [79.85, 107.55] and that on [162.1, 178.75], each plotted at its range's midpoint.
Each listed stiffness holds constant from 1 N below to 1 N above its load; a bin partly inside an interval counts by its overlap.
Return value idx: 5.9 N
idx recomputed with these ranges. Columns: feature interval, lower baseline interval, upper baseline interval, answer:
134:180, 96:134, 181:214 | 5.61 N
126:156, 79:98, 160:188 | 6.18 N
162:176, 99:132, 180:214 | 1.21 N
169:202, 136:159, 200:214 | -3.09 N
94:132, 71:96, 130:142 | -3.16 N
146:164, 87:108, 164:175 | 2.90 N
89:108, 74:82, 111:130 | -1.91 N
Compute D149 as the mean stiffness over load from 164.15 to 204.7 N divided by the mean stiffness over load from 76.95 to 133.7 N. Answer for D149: 1.2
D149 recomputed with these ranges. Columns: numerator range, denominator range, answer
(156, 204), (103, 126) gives 1.07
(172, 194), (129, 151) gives 1.37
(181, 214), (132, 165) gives 1.37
